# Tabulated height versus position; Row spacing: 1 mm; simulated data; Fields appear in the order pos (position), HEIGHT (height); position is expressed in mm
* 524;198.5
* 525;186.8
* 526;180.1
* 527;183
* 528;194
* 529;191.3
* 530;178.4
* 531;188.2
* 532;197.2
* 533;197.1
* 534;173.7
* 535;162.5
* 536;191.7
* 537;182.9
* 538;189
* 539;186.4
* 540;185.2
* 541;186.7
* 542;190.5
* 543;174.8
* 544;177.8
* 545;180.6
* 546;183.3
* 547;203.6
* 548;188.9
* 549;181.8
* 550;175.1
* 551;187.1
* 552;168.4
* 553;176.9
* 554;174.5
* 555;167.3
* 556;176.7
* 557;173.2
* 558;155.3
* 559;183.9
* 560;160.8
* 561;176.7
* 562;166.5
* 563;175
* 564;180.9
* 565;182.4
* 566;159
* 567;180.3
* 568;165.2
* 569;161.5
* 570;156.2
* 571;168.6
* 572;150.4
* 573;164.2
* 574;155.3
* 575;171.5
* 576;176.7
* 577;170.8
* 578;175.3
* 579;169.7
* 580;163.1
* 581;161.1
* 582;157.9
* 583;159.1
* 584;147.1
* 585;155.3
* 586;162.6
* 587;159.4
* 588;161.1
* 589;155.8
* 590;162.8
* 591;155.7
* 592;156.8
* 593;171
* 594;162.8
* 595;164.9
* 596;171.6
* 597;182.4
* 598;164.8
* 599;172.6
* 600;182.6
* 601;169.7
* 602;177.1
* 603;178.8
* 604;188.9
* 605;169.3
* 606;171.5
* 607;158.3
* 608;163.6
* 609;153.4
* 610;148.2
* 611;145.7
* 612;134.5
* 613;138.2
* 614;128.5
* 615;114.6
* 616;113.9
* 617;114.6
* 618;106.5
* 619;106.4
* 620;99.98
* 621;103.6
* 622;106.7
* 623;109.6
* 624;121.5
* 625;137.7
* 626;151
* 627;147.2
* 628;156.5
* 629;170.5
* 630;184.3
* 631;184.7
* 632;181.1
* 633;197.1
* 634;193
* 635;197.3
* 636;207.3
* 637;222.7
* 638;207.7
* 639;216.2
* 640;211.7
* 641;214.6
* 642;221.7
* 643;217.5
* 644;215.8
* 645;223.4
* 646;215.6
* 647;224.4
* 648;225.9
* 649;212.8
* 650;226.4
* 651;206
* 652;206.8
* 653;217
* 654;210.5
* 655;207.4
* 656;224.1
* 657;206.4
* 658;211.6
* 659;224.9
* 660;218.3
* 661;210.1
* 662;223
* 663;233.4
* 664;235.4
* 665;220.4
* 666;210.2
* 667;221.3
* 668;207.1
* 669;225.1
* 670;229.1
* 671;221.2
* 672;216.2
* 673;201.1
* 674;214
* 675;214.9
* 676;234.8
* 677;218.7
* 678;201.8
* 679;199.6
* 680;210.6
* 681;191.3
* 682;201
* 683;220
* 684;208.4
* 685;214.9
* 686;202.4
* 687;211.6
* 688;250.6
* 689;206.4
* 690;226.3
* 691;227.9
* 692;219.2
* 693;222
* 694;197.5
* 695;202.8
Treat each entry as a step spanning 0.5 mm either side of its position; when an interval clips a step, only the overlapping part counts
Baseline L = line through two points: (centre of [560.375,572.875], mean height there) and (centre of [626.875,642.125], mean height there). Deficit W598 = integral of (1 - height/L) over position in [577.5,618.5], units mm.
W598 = 5.2 mm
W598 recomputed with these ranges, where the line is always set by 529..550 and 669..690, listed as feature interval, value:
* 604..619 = 4.4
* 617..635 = 5.1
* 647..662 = -0.5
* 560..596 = 5.3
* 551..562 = 1.0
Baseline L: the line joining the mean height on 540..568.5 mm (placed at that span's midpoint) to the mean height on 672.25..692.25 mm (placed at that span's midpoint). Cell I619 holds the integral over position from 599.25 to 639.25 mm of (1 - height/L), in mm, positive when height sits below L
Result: 8.1 mm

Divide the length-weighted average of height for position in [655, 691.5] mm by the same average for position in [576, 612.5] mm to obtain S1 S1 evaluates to 1.3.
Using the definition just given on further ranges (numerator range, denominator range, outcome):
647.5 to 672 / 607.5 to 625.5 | 1.75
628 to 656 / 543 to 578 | 1.20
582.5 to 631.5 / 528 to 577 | 0.85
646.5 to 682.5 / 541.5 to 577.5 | 1.24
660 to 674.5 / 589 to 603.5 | 1.30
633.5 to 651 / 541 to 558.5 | 1.20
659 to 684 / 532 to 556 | 1.18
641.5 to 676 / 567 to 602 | 1.32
